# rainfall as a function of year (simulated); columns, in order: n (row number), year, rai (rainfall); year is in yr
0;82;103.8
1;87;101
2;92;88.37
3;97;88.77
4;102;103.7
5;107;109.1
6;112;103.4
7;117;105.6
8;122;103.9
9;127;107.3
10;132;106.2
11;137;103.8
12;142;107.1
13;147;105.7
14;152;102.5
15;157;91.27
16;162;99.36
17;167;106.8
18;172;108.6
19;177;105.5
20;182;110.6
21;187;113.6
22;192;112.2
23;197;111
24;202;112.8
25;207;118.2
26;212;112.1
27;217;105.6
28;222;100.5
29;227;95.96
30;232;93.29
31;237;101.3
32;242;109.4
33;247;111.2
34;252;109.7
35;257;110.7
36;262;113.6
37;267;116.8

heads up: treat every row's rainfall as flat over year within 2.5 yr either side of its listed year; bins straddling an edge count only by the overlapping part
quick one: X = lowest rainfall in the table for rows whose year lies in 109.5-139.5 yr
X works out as 103.4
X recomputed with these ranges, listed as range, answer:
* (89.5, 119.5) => 88.37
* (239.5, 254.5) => 109.4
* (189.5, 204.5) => 111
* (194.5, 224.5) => 100.5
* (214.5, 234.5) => 93.29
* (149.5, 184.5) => 91.27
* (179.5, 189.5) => 110.6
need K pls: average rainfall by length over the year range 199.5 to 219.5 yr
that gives 112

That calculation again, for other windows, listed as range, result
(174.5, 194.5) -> 110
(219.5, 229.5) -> 98.2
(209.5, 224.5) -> 106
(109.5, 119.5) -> 104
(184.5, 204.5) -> 112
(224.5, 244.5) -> 100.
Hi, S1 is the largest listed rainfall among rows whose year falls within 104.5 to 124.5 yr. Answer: 109.1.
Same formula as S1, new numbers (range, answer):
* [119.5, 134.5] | 107.3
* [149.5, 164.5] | 102.5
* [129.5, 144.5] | 107.1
